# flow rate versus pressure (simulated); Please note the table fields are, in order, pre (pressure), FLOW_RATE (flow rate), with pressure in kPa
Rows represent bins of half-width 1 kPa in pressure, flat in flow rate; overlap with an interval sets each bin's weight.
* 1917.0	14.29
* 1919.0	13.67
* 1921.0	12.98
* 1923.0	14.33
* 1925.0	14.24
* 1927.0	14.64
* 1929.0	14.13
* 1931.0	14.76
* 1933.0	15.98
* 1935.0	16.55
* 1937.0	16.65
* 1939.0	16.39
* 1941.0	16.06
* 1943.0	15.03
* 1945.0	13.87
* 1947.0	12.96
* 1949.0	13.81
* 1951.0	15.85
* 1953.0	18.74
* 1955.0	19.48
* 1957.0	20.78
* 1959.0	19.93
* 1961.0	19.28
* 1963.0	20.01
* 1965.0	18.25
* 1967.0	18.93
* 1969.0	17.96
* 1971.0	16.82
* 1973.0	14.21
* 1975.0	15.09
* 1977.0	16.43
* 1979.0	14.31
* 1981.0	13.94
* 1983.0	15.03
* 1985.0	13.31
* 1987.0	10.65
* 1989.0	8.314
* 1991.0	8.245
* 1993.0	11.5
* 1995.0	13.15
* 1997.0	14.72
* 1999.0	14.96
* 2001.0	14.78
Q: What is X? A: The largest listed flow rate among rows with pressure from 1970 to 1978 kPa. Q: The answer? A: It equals 16.82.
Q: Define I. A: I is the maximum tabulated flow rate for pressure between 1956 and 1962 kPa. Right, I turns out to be 20.78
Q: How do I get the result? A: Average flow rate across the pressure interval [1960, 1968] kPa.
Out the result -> 19.1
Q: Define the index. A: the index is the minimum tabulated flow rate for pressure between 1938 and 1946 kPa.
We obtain 13.87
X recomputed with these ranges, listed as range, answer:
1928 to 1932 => 14.76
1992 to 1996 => 13.15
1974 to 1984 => 16.43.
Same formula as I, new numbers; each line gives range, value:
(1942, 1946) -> 15.03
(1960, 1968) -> 20.01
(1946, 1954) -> 18.74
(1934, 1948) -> 16.65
